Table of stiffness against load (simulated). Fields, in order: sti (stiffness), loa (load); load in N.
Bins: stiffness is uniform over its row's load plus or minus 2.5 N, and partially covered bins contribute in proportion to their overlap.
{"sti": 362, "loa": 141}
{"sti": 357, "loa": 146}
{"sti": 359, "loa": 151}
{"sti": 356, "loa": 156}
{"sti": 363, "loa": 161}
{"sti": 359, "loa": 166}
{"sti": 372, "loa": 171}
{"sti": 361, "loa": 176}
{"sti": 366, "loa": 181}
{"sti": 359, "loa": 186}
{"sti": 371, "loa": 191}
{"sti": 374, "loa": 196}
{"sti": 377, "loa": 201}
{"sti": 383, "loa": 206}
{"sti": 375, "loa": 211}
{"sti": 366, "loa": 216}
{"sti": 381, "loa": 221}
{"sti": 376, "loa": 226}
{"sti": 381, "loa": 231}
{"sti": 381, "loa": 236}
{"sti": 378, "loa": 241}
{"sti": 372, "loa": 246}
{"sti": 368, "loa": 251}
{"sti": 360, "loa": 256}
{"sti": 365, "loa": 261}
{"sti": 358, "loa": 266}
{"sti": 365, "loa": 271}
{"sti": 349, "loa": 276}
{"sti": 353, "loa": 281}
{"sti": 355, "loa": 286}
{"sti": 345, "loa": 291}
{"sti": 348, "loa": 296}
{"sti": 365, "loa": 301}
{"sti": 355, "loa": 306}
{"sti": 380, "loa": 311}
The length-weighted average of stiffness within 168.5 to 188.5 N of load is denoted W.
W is 364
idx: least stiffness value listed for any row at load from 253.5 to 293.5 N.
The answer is 345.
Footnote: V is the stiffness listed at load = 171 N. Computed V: 372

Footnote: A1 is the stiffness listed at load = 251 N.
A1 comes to 368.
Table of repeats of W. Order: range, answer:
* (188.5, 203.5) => 374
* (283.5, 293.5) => 350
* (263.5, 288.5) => 356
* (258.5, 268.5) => 362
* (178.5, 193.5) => 365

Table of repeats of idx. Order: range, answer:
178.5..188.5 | 359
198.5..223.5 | 366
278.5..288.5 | 353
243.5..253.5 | 368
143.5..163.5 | 356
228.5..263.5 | 360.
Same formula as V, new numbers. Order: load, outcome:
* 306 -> 355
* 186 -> 359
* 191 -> 371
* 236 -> 381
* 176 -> 361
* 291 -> 345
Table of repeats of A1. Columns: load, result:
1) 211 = 375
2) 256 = 360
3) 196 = 374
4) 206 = 383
